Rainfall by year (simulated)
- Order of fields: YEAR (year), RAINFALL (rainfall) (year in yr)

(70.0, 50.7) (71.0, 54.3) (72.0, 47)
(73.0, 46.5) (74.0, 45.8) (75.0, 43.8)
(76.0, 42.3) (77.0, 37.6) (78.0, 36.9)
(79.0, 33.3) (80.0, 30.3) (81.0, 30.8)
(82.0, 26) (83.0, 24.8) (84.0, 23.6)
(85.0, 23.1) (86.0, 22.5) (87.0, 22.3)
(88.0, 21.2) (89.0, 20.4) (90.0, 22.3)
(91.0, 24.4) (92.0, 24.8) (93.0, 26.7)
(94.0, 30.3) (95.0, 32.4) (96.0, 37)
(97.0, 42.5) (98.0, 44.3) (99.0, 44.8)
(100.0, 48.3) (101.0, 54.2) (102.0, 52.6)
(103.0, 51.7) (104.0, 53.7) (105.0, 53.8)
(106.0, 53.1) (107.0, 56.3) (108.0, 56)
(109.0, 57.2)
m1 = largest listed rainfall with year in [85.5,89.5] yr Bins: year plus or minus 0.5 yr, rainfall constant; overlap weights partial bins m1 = 22.5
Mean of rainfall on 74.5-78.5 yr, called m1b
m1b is 40.1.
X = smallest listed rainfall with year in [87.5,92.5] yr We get 20.4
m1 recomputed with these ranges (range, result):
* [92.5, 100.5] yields 48.3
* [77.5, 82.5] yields 36.9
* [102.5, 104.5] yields 53.7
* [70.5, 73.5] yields 54.3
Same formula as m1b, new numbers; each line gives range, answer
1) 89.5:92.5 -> 23.8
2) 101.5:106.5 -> 53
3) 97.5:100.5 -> 45.8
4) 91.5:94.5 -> 27.3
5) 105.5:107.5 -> 54.7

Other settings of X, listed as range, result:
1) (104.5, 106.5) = 53.1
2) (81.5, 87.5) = 22.3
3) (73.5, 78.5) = 36.9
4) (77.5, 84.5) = 23.6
